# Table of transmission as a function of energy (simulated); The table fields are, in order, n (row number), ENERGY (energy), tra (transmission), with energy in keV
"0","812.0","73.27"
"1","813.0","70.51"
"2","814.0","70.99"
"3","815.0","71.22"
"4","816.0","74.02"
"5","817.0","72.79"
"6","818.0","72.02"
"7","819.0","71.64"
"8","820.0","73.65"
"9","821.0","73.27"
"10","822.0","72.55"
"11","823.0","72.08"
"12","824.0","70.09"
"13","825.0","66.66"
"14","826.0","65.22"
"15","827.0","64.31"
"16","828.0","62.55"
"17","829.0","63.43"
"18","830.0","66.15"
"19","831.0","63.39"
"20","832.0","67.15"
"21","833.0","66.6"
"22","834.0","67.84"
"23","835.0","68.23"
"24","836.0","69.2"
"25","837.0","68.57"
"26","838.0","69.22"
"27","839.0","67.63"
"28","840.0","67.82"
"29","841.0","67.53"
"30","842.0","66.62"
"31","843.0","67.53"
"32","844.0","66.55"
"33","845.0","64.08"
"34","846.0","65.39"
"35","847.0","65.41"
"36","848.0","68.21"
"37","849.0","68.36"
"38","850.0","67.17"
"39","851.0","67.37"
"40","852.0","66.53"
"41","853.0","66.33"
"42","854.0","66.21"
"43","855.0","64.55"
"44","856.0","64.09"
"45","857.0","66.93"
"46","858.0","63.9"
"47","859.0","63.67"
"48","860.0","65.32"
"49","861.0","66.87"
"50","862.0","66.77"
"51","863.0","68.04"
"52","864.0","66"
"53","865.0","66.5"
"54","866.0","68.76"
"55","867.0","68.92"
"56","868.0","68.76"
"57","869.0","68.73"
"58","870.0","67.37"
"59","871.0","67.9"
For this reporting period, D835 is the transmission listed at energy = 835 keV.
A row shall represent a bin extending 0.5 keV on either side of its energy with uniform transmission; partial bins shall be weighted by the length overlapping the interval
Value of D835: 68.23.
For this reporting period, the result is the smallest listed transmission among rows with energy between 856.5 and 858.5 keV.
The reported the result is 63.9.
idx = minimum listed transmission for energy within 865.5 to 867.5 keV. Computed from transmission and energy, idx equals 68.76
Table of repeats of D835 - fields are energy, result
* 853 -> 66.33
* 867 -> 68.92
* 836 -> 69.2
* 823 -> 72.08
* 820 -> 73.65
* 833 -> 66.6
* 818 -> 72.02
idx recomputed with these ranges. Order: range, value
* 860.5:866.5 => 66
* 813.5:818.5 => 70.99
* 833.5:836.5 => 67.84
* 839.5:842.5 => 66.62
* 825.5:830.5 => 62.55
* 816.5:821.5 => 71.64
